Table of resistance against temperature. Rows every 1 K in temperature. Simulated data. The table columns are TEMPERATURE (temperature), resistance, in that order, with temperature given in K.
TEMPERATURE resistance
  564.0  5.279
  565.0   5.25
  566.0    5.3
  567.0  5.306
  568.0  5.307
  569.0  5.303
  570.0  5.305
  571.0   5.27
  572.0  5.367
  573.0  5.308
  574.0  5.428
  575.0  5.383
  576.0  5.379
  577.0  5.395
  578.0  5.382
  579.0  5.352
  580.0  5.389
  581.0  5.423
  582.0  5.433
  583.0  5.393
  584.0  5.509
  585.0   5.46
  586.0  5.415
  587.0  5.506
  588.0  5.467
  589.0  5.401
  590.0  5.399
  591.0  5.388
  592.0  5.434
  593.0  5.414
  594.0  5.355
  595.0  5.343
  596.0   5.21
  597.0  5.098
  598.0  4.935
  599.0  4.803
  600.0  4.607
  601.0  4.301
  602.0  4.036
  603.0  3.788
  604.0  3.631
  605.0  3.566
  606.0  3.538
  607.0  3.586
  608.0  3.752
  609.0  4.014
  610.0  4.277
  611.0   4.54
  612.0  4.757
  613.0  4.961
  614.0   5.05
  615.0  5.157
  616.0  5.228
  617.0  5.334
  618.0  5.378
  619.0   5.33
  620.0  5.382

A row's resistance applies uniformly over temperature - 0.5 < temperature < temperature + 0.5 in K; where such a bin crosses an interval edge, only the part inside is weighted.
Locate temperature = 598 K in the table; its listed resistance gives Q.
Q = 4.935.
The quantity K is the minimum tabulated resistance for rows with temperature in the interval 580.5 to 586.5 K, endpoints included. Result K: 5.393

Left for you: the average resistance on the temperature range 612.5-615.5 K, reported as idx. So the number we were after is 5.06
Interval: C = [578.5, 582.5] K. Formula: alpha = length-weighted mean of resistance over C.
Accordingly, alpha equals 5.4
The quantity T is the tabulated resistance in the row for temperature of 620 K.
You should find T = 5.382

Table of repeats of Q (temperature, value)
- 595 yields 5.343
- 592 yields 5.434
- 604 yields 3.631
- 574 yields 5.428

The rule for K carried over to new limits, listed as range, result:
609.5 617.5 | 4.277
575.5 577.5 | 5.379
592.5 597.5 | 5.098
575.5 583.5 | 5.352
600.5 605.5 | 3.566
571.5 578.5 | 5.308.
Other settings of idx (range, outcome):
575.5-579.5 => 5.38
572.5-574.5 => 5.37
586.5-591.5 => 5.43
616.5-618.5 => 5.36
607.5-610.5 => 4.01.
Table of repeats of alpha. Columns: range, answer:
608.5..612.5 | 4.4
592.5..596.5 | 5.33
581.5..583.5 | 5.41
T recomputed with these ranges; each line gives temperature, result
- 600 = 4.607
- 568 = 5.307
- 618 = 5.378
